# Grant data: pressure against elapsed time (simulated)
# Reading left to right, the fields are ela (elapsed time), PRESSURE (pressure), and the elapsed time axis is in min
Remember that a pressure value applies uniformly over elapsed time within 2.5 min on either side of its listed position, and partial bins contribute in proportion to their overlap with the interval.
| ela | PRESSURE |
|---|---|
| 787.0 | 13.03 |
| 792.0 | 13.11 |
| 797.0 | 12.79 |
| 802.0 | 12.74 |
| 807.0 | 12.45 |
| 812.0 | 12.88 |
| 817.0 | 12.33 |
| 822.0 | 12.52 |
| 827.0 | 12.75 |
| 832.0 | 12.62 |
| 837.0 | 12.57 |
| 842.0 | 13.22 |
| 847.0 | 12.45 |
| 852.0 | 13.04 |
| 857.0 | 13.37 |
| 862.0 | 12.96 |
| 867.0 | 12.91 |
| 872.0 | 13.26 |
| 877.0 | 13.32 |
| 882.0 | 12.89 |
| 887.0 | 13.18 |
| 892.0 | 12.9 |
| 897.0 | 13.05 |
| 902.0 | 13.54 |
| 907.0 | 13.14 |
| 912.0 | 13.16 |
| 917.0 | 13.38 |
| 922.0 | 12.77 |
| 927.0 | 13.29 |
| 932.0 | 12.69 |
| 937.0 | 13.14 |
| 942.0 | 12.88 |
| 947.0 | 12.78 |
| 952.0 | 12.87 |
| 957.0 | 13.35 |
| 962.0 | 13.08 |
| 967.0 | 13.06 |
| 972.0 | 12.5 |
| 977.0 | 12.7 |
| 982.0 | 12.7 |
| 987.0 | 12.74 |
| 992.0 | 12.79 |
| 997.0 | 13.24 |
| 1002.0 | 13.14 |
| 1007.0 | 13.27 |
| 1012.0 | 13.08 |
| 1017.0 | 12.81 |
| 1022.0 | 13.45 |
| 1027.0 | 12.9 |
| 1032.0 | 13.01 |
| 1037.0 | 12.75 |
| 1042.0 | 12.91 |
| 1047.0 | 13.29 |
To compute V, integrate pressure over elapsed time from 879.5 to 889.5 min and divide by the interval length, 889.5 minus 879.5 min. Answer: 13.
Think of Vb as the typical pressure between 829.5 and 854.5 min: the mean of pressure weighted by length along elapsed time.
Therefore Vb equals 12.8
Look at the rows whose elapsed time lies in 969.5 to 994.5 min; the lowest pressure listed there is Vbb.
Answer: 12.5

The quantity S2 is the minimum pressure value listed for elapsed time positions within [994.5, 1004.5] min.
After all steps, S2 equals 13.14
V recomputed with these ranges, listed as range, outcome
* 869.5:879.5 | 13.3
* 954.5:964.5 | 13.2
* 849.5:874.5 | 13.1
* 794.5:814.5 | 12.7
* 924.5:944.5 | 13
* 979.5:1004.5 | 12.9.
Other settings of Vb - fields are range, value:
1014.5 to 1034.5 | 13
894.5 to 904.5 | 13.3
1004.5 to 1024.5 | 13.2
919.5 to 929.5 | 13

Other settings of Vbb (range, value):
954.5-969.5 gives 13.06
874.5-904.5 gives 12.89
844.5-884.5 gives 12.45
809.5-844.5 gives 12.33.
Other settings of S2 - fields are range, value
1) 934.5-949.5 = 12.78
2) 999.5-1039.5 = 12.75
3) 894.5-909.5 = 13.05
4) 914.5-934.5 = 12.69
